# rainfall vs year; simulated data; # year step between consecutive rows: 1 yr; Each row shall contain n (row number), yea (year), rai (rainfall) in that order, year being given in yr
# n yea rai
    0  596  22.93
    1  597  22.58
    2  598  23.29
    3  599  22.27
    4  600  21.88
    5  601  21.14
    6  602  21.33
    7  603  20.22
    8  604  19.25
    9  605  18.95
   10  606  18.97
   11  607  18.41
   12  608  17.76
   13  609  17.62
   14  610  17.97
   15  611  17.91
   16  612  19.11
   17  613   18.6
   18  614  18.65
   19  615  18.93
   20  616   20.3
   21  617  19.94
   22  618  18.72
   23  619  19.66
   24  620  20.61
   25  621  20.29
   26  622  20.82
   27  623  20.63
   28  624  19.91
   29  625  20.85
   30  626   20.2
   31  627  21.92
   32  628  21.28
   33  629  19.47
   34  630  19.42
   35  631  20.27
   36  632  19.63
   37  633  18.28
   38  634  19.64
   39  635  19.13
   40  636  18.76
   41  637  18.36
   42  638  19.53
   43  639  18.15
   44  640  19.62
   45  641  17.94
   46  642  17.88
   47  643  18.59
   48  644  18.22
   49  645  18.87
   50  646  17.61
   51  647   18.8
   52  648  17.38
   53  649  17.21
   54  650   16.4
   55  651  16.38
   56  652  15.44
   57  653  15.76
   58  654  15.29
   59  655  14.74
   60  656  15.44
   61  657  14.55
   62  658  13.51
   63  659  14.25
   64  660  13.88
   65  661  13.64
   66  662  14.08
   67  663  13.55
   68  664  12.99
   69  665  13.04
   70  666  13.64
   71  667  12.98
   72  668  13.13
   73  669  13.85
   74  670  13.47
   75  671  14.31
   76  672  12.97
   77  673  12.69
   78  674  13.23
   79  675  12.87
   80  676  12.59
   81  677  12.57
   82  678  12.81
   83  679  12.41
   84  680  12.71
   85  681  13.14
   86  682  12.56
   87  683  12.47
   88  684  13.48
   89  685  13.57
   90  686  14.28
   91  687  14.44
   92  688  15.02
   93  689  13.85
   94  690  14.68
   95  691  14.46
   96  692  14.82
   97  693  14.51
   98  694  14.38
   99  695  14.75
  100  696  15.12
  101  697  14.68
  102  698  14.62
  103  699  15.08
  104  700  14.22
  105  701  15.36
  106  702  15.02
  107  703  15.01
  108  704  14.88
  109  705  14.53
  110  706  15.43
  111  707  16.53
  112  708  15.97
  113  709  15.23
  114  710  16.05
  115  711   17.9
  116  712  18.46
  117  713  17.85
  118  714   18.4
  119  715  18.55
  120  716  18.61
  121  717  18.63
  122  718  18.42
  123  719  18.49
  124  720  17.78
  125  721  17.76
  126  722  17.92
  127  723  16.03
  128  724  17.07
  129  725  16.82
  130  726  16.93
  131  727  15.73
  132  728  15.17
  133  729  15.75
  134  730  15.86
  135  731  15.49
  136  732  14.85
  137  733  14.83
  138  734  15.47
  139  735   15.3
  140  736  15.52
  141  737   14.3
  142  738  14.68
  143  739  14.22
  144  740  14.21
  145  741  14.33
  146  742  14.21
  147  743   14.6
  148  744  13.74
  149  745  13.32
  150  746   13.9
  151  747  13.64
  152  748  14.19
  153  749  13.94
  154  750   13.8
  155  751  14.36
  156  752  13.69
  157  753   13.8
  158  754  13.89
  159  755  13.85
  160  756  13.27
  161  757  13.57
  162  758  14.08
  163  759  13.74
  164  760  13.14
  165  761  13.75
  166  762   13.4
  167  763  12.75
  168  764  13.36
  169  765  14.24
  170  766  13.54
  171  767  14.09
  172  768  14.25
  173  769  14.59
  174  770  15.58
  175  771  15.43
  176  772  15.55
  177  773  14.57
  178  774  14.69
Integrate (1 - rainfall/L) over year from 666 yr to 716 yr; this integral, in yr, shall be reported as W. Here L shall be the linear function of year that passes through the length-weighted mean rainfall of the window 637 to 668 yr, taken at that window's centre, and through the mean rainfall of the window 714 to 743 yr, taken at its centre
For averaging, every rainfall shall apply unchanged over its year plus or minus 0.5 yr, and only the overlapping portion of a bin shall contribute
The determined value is 4.7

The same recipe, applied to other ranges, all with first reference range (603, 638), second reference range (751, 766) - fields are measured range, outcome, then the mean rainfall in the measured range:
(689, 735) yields -1.52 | 16.1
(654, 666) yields 2.54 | 14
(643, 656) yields 0.98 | 16.9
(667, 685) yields 4.28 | 13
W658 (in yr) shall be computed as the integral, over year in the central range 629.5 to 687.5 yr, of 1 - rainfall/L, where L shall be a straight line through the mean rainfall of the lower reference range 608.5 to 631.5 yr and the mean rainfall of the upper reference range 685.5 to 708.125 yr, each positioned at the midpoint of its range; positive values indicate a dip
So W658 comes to 6.34 yr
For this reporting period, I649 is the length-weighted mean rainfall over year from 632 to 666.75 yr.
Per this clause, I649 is 16.5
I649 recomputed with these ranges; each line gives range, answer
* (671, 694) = 13.5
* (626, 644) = 19.3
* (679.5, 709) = 14.5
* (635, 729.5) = 15.5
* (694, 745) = 15.9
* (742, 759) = 13.9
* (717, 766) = 14.9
